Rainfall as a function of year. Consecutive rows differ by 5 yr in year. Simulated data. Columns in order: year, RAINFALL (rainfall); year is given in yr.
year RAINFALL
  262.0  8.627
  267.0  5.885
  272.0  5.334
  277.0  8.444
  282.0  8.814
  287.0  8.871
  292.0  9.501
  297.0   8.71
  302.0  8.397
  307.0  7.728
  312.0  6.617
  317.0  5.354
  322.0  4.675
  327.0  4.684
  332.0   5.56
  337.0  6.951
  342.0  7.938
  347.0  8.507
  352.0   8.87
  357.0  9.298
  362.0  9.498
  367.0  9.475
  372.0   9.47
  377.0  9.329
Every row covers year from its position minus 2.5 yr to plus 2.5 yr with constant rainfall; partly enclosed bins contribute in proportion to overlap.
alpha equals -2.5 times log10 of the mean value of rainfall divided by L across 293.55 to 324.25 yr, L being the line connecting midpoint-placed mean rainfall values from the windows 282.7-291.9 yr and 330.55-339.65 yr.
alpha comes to 0.13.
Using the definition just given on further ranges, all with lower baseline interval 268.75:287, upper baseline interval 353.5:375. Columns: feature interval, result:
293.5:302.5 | -0.083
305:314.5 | 0.162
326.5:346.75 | 0.306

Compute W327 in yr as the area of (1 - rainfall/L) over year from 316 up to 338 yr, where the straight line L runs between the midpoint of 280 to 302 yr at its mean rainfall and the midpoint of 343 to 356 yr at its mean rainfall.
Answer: 8.6 yr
